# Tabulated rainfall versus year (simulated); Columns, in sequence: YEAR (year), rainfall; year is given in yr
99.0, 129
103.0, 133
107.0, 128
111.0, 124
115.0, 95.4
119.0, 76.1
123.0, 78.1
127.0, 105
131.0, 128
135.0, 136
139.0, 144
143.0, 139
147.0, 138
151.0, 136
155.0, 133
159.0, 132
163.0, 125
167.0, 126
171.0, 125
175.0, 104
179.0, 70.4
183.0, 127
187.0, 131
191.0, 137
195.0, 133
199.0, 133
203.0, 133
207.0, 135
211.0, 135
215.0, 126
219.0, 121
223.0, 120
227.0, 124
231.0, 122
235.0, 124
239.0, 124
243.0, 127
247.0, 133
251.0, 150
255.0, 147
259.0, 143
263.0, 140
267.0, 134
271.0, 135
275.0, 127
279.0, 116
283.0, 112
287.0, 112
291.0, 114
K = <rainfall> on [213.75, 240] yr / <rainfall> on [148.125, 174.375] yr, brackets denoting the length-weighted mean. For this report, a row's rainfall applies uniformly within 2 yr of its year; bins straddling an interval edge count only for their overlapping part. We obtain 0.96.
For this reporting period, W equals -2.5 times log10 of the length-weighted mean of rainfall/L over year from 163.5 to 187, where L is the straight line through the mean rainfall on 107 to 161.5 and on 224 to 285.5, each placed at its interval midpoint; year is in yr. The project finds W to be 0.10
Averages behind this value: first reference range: 121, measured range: 113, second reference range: 130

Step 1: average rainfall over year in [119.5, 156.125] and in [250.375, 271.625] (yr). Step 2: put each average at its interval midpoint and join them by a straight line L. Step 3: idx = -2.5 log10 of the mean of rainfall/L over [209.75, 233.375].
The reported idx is 0.096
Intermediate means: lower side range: 124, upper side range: 141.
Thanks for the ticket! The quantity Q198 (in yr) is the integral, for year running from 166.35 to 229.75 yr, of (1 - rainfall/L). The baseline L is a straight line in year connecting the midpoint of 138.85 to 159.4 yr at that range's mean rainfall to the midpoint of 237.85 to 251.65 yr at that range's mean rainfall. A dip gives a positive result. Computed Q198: 5.1 yr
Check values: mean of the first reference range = 137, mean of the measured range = 124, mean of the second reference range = 132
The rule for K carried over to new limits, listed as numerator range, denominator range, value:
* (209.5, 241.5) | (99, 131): 1.15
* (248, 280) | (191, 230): 1.06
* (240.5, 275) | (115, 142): 1.24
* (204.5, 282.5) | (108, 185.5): 1.10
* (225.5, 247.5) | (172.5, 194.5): 1.08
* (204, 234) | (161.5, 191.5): 1.08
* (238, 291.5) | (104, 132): 1.24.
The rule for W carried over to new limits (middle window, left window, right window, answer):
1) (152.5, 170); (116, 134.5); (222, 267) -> -0.18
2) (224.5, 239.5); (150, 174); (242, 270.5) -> 0.11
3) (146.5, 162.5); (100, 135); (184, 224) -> -0.12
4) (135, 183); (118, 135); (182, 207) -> -0.08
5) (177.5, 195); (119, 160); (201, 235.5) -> 0.06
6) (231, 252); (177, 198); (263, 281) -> -0.03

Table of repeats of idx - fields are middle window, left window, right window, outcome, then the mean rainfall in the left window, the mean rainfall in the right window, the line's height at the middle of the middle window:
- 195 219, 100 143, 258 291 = -0.084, 116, 126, 122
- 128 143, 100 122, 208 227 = -0.177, 111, 126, 114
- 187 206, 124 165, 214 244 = -0.065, 130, 123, 126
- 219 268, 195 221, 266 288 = -0.046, 131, 123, 127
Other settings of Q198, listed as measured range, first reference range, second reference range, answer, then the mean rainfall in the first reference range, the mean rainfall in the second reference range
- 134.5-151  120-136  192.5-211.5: -3.8 yr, 108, 134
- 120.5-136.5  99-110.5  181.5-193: 2.5 yr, 129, 132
